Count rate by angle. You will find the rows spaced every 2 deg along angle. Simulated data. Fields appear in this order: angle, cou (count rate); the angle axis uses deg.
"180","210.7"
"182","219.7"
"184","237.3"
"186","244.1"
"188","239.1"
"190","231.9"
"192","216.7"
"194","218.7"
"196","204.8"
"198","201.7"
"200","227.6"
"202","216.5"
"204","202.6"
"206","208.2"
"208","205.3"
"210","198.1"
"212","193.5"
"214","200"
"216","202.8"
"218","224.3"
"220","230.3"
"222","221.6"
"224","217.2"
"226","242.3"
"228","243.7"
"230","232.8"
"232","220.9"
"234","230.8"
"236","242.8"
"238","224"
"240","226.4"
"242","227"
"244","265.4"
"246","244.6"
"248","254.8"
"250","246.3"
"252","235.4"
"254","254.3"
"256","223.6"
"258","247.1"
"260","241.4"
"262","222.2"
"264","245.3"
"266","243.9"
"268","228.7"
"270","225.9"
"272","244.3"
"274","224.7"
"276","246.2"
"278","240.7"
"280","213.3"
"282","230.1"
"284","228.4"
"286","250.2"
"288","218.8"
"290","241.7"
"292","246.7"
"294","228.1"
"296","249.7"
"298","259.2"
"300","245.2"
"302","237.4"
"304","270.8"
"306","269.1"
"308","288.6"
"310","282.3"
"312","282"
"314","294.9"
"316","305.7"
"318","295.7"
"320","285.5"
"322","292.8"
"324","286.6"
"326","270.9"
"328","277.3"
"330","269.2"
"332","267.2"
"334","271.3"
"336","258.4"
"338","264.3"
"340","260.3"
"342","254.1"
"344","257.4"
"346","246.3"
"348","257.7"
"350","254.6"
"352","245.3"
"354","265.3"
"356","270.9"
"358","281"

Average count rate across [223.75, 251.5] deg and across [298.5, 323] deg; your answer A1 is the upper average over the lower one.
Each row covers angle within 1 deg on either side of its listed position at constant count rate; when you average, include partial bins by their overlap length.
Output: 1.17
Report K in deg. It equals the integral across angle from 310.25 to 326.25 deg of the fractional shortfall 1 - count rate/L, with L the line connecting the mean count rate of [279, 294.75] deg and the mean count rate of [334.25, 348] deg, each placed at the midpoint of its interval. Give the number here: -2.8 deg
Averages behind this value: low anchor 232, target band 290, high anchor 258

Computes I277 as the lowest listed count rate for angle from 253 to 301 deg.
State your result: 213.3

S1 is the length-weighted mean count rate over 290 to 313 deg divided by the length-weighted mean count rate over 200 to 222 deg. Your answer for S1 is 1.24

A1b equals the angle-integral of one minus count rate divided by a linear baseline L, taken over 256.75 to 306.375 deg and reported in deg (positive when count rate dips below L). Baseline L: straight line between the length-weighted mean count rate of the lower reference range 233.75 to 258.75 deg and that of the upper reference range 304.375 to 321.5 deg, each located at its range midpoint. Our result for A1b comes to 4.8 deg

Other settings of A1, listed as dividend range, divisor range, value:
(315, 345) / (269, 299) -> 1.16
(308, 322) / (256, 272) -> 1.23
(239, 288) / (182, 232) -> 1.08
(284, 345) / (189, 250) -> 1.19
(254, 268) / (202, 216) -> 1.17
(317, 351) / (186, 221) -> 1.26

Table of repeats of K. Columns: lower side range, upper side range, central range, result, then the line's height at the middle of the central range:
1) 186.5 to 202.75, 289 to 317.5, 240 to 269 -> 0.5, 245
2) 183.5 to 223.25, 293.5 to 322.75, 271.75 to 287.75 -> 1.5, 258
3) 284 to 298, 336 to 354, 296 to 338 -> -4.6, 248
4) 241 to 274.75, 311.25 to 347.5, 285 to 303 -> 1.1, 257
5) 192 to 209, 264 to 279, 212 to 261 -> -1.8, 224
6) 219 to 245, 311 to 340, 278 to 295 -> 1.8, 260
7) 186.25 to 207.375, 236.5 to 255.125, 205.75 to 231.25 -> 1.3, 228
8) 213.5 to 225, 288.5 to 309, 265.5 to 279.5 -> 0.3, 241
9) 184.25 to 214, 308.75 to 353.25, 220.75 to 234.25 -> -0.2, 227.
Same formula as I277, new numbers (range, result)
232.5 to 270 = 222.2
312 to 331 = 269.2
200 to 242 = 193.5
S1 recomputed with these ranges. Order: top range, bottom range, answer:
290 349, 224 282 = 1.13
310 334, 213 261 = 1.22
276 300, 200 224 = 1.13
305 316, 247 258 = 1.17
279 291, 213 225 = 1.07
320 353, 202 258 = 1.17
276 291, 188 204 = 1.07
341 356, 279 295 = 1.10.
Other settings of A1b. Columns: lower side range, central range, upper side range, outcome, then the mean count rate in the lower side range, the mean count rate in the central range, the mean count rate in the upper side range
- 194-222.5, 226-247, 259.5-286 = -1.5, 210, 236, 234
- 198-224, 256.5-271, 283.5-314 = 0.1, 211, 236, 255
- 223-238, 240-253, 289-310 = -0.4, 232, 244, 255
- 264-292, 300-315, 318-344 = -1.0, 234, 273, 272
